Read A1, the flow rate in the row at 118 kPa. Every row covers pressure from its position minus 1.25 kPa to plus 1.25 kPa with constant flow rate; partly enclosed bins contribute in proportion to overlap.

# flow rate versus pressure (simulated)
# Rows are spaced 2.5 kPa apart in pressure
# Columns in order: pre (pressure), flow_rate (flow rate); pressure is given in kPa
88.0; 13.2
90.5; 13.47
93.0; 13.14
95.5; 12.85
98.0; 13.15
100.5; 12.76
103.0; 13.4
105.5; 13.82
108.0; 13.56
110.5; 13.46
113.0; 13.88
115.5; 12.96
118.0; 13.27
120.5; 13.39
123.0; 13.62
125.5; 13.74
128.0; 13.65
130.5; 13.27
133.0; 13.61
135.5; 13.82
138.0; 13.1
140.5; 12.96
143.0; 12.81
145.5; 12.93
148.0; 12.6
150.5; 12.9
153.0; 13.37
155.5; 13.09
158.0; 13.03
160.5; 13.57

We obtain 13.27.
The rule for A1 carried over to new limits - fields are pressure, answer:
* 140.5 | 12.96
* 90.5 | 13.47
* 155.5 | 13.09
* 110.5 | 13.46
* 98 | 13.15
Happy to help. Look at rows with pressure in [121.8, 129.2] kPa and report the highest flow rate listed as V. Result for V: 13.74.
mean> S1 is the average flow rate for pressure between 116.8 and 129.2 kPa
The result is 13.5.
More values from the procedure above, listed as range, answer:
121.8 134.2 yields 13.6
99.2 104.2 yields 13.1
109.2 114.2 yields 13.7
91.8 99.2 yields 13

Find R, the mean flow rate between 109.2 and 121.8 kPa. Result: 13.4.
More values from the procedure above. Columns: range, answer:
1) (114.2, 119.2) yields 13.1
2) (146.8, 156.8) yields 13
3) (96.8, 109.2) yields 13.3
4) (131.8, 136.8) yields 13.7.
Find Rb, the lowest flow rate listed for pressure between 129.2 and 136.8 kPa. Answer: 13.27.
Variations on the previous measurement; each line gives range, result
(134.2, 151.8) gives 12.6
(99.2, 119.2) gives 12.76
